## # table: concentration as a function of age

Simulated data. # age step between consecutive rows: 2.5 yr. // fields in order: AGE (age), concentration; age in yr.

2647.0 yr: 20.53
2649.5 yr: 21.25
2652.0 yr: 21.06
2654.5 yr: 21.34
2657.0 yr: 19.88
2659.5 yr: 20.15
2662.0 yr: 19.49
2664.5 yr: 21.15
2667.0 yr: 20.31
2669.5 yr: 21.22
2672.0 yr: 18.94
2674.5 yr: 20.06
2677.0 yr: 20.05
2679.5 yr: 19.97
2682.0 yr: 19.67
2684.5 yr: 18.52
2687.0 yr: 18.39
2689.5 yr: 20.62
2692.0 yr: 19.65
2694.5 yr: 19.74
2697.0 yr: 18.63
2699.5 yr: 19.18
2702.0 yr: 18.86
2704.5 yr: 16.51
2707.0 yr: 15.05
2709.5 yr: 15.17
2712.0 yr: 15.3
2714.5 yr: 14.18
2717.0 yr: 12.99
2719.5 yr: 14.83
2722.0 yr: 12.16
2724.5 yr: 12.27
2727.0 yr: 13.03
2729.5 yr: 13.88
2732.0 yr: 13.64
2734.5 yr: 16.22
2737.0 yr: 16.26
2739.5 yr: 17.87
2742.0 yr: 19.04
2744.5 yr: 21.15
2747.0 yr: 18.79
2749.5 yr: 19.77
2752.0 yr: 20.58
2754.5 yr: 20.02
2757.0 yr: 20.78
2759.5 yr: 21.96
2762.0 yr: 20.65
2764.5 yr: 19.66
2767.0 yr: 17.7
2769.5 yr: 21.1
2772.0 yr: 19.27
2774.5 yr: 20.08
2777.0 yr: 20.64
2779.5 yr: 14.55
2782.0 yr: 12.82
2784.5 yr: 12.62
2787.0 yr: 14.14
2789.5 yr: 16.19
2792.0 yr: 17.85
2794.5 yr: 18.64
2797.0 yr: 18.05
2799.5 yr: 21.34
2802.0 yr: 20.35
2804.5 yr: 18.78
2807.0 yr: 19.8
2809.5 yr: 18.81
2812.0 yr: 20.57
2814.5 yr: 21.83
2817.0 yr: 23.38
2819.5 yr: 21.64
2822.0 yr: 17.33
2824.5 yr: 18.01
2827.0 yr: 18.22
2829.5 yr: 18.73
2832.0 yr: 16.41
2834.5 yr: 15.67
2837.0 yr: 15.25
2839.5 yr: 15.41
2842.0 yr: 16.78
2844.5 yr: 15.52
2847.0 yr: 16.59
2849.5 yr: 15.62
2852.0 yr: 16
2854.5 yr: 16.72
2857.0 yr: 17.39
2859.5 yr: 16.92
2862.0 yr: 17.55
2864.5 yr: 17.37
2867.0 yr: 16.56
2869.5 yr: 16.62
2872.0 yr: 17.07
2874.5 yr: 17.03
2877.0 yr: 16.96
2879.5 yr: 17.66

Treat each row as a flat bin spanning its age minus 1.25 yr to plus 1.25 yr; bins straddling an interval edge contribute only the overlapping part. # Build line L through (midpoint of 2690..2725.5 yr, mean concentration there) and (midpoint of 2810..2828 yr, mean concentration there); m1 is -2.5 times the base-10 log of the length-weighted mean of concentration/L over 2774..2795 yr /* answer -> 0.167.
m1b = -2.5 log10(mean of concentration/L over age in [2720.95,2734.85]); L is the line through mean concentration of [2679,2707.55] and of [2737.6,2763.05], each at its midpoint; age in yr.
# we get 0.409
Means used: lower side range 18.8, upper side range 20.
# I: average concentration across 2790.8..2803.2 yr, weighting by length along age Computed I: 19.2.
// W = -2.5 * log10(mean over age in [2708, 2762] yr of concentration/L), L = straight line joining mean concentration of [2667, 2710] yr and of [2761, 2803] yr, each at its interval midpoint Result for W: 0.10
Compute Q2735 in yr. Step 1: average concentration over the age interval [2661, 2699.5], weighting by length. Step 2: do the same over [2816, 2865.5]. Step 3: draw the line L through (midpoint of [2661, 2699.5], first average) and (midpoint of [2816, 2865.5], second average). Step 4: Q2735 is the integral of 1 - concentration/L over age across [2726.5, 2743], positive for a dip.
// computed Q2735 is 2.7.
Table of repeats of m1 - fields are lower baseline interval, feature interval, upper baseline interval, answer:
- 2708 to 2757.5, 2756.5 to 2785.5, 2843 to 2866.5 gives -0.128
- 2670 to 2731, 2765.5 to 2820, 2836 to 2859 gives -0.131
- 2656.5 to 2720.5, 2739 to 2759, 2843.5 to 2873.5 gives -0.122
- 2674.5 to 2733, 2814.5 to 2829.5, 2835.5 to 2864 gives -0.203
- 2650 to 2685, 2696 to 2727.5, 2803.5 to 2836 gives 0.287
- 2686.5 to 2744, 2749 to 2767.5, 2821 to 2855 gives -0.230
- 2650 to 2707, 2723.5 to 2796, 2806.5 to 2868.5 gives 0.060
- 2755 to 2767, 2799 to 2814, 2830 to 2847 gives -0.123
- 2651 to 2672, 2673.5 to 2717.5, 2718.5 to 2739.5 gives -0.037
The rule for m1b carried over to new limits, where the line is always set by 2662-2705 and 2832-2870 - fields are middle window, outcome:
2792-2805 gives -0.11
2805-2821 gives -0.21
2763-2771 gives -0.09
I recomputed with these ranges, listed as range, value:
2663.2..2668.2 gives 20.7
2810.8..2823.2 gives 21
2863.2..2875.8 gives 16.9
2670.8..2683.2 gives 19.7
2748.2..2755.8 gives 20.1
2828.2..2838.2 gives 16.5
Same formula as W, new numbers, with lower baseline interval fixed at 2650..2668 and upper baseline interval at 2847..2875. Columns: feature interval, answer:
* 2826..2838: 0.03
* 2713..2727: 0.41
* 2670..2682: 0.02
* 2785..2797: 0.09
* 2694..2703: 0.04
